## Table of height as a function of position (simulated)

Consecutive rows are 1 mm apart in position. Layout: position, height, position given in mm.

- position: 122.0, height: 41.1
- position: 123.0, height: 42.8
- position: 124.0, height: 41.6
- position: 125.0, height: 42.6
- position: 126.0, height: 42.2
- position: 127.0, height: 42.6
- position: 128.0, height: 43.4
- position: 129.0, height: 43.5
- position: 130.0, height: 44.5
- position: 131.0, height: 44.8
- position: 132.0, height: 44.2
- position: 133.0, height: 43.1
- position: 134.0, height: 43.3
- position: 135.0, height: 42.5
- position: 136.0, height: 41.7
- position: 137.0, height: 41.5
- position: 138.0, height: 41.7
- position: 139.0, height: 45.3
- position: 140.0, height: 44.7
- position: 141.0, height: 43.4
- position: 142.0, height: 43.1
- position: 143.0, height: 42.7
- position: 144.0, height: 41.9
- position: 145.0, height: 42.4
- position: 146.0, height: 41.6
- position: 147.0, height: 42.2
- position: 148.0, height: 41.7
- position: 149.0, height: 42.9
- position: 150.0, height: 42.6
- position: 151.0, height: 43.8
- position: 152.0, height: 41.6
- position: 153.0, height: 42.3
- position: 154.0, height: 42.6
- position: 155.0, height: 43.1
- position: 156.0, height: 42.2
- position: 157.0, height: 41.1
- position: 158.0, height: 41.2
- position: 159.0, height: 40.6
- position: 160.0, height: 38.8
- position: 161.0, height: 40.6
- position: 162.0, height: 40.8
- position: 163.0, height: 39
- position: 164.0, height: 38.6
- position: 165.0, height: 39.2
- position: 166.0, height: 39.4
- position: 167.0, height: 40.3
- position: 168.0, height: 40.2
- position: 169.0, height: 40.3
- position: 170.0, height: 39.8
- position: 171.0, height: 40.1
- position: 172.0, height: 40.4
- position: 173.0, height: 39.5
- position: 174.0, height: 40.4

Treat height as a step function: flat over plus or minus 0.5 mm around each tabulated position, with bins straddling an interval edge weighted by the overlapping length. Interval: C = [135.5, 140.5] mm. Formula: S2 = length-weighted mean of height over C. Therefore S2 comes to 43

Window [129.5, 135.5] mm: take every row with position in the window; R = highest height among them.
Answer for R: 44.8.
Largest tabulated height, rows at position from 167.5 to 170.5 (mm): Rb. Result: 40.3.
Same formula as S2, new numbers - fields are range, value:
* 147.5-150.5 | 42.4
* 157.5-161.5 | 40.3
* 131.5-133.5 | 43.7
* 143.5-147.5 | 42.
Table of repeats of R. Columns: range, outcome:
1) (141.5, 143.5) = 43.1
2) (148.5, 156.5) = 43.8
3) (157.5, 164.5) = 41.2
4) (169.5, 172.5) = 40.4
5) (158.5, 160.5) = 40.6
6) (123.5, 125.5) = 42.6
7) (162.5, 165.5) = 39.2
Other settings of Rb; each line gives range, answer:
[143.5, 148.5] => 42.4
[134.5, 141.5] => 45.3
